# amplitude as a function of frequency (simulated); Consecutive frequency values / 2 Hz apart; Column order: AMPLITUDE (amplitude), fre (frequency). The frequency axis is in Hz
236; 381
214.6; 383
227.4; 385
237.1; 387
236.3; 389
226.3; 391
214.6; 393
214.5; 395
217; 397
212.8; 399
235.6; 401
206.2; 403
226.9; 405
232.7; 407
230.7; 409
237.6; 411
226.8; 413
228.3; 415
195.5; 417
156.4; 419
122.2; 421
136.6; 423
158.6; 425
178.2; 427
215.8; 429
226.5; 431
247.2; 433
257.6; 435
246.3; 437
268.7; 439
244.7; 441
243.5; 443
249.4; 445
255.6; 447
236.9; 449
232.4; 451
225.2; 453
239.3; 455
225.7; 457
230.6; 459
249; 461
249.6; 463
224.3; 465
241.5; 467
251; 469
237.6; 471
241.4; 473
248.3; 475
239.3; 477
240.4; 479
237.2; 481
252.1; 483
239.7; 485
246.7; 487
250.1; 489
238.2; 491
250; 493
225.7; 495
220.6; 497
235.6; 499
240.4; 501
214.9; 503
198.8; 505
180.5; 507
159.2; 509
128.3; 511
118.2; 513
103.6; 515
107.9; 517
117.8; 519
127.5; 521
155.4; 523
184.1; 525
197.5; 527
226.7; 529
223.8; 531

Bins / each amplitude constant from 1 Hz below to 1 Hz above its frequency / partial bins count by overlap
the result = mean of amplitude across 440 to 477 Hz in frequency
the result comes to 240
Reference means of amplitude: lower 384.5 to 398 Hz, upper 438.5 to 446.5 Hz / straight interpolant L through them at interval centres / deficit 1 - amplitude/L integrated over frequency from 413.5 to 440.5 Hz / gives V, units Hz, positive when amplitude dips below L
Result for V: 4.35 Hz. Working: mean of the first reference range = 225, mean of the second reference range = 251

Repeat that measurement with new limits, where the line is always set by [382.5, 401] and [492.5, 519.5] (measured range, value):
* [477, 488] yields -3.2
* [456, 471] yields -3.4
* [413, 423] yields 1.7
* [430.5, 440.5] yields -2.1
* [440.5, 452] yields -2.4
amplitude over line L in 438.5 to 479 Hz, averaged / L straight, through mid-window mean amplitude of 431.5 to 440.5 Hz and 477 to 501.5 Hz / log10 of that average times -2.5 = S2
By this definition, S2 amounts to 0.026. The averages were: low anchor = 253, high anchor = 240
